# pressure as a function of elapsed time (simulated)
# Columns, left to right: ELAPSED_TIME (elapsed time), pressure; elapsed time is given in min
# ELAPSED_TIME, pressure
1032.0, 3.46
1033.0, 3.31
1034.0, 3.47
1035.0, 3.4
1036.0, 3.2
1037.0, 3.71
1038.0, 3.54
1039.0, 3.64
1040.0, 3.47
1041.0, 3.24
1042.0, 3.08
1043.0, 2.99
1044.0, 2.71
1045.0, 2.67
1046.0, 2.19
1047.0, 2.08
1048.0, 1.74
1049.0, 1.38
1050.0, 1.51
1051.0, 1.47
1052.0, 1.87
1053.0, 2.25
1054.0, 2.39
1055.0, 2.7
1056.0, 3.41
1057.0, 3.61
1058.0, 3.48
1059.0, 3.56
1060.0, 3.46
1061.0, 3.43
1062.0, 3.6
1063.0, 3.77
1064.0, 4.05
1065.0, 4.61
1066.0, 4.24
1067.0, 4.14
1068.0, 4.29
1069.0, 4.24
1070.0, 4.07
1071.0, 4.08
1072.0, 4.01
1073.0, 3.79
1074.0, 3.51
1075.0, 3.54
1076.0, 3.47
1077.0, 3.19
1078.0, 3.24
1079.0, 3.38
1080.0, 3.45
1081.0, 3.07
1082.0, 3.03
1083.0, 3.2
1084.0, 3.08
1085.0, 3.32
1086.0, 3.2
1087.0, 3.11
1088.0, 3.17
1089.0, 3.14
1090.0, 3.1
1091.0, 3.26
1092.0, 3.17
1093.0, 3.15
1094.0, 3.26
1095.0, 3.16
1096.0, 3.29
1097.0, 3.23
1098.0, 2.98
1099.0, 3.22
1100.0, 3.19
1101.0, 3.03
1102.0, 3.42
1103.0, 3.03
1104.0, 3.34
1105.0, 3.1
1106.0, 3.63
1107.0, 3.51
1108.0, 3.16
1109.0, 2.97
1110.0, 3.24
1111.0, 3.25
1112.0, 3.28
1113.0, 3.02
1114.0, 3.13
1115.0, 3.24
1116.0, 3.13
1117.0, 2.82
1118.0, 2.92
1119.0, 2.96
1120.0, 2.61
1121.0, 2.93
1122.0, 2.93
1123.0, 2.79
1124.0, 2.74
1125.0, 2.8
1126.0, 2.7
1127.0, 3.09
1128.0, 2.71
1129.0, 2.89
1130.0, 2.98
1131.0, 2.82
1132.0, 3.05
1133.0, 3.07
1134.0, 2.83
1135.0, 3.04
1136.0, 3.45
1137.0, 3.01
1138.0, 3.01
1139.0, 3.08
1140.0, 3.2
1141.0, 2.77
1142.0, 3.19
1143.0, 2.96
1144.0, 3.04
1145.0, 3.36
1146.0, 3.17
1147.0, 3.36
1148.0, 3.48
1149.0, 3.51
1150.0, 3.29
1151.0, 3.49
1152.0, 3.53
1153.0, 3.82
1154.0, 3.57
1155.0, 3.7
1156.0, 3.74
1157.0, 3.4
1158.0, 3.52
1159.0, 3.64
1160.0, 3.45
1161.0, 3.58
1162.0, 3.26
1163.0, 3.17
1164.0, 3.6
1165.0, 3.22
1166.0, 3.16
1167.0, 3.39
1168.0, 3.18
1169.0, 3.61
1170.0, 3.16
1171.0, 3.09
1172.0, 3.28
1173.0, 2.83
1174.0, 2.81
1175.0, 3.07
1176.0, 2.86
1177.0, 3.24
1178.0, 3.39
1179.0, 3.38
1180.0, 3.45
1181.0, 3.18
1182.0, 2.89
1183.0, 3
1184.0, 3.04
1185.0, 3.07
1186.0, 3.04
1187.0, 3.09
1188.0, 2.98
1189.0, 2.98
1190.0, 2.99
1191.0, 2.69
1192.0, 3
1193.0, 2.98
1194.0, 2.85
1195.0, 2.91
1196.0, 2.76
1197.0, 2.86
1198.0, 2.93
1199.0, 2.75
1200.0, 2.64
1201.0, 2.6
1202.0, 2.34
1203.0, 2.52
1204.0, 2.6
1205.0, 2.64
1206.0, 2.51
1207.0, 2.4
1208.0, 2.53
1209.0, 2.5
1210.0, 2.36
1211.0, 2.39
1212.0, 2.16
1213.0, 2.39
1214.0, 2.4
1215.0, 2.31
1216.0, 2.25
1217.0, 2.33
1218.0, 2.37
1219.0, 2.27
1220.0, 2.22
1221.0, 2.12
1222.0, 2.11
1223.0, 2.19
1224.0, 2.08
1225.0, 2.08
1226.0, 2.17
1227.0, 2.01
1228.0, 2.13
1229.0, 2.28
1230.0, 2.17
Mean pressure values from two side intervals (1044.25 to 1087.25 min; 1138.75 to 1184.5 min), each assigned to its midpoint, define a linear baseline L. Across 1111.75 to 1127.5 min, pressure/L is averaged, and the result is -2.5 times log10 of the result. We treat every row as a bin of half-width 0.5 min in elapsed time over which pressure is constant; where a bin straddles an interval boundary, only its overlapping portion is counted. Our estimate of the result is 0.11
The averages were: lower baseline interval 3.2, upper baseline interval 3.29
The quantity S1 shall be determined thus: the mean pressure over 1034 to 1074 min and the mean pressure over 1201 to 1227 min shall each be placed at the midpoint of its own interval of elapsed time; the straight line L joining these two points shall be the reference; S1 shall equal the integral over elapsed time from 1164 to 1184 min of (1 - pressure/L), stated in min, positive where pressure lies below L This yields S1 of -4.9 min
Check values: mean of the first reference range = 3.21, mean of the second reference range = 2.33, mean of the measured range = 3.18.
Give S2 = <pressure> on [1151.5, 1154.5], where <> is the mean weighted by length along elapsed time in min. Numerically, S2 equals 3.64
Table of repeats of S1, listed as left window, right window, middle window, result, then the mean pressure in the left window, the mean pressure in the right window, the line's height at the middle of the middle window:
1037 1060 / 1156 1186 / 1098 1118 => -1.4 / 2.72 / 3.24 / 2.97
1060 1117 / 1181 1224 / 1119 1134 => 1.3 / 3.4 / 2.62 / 3.14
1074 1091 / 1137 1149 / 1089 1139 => 1.9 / 3.24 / 3.16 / 3.2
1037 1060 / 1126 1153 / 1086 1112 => -2.3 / 2.72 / 3.13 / 2.95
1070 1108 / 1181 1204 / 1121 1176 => -2.6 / 3.31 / 2.86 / 3.05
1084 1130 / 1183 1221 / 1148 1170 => -4.8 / 3.09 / 2.64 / 2.84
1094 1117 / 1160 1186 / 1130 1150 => 0.5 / 3.2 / 3.2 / 3.2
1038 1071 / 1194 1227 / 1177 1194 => -3.5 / 3.13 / 2.43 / 2.54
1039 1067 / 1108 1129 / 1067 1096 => -4.6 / 2.96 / 2.97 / 2.96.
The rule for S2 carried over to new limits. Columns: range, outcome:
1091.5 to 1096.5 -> 3.21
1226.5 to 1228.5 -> 2.07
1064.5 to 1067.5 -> 4.33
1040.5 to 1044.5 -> 3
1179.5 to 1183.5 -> 3.13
